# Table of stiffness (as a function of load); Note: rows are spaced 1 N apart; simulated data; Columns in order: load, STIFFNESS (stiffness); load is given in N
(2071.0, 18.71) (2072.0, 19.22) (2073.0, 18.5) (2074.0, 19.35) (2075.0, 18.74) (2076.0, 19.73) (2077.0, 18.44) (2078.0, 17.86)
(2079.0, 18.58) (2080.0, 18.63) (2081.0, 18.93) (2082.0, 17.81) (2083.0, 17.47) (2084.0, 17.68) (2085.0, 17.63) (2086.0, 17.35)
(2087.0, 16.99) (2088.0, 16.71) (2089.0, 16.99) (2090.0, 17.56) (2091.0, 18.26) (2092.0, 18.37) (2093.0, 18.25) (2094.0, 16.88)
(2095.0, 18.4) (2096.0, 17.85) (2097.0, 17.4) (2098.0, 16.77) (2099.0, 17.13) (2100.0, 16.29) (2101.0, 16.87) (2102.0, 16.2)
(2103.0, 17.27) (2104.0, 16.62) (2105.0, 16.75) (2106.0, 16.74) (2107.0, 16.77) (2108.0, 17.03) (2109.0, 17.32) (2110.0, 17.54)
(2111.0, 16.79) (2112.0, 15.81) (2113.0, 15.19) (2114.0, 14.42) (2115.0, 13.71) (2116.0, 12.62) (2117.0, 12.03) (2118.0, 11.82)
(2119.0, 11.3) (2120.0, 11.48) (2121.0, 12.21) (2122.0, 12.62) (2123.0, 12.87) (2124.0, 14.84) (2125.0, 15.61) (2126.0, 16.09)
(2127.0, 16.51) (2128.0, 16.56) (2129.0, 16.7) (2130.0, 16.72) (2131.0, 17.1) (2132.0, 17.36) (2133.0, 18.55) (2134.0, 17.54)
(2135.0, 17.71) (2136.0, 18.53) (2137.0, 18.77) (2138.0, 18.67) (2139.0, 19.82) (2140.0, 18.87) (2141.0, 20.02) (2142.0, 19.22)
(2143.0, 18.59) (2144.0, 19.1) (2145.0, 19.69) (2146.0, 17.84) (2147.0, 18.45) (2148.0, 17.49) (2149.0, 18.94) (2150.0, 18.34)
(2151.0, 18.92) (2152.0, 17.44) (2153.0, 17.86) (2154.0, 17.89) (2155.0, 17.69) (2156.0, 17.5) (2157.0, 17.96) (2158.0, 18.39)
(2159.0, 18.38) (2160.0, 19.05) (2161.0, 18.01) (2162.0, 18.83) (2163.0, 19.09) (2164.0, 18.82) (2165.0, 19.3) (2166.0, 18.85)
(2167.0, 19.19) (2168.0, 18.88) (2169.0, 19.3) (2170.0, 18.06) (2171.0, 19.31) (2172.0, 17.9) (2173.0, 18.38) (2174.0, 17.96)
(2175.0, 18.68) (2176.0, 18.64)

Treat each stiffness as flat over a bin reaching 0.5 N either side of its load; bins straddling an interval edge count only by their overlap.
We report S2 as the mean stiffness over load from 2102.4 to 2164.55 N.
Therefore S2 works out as 16.9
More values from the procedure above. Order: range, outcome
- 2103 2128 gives 14.9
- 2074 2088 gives 18.1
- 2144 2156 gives 18.2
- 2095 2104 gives 17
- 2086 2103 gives 17.3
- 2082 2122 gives 16.1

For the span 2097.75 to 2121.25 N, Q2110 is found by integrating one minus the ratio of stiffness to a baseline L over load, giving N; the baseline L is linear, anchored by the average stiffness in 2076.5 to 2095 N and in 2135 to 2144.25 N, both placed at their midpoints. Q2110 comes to 3.88 N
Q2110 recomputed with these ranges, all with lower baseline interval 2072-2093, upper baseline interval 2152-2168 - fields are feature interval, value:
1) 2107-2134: 4.7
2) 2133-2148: -0.3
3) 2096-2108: 0.9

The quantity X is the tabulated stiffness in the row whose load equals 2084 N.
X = 17.68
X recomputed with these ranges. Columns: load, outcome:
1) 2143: 18.59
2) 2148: 17.49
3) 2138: 18.67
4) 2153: 17.86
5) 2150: 18.34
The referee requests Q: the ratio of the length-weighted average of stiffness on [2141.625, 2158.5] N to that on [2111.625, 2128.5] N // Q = 1.32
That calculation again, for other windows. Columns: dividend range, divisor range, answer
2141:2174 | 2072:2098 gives 1.03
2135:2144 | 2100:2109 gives 1.13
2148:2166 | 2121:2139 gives 1.11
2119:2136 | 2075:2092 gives 0.87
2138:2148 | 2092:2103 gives 1.10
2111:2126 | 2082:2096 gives 0.77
